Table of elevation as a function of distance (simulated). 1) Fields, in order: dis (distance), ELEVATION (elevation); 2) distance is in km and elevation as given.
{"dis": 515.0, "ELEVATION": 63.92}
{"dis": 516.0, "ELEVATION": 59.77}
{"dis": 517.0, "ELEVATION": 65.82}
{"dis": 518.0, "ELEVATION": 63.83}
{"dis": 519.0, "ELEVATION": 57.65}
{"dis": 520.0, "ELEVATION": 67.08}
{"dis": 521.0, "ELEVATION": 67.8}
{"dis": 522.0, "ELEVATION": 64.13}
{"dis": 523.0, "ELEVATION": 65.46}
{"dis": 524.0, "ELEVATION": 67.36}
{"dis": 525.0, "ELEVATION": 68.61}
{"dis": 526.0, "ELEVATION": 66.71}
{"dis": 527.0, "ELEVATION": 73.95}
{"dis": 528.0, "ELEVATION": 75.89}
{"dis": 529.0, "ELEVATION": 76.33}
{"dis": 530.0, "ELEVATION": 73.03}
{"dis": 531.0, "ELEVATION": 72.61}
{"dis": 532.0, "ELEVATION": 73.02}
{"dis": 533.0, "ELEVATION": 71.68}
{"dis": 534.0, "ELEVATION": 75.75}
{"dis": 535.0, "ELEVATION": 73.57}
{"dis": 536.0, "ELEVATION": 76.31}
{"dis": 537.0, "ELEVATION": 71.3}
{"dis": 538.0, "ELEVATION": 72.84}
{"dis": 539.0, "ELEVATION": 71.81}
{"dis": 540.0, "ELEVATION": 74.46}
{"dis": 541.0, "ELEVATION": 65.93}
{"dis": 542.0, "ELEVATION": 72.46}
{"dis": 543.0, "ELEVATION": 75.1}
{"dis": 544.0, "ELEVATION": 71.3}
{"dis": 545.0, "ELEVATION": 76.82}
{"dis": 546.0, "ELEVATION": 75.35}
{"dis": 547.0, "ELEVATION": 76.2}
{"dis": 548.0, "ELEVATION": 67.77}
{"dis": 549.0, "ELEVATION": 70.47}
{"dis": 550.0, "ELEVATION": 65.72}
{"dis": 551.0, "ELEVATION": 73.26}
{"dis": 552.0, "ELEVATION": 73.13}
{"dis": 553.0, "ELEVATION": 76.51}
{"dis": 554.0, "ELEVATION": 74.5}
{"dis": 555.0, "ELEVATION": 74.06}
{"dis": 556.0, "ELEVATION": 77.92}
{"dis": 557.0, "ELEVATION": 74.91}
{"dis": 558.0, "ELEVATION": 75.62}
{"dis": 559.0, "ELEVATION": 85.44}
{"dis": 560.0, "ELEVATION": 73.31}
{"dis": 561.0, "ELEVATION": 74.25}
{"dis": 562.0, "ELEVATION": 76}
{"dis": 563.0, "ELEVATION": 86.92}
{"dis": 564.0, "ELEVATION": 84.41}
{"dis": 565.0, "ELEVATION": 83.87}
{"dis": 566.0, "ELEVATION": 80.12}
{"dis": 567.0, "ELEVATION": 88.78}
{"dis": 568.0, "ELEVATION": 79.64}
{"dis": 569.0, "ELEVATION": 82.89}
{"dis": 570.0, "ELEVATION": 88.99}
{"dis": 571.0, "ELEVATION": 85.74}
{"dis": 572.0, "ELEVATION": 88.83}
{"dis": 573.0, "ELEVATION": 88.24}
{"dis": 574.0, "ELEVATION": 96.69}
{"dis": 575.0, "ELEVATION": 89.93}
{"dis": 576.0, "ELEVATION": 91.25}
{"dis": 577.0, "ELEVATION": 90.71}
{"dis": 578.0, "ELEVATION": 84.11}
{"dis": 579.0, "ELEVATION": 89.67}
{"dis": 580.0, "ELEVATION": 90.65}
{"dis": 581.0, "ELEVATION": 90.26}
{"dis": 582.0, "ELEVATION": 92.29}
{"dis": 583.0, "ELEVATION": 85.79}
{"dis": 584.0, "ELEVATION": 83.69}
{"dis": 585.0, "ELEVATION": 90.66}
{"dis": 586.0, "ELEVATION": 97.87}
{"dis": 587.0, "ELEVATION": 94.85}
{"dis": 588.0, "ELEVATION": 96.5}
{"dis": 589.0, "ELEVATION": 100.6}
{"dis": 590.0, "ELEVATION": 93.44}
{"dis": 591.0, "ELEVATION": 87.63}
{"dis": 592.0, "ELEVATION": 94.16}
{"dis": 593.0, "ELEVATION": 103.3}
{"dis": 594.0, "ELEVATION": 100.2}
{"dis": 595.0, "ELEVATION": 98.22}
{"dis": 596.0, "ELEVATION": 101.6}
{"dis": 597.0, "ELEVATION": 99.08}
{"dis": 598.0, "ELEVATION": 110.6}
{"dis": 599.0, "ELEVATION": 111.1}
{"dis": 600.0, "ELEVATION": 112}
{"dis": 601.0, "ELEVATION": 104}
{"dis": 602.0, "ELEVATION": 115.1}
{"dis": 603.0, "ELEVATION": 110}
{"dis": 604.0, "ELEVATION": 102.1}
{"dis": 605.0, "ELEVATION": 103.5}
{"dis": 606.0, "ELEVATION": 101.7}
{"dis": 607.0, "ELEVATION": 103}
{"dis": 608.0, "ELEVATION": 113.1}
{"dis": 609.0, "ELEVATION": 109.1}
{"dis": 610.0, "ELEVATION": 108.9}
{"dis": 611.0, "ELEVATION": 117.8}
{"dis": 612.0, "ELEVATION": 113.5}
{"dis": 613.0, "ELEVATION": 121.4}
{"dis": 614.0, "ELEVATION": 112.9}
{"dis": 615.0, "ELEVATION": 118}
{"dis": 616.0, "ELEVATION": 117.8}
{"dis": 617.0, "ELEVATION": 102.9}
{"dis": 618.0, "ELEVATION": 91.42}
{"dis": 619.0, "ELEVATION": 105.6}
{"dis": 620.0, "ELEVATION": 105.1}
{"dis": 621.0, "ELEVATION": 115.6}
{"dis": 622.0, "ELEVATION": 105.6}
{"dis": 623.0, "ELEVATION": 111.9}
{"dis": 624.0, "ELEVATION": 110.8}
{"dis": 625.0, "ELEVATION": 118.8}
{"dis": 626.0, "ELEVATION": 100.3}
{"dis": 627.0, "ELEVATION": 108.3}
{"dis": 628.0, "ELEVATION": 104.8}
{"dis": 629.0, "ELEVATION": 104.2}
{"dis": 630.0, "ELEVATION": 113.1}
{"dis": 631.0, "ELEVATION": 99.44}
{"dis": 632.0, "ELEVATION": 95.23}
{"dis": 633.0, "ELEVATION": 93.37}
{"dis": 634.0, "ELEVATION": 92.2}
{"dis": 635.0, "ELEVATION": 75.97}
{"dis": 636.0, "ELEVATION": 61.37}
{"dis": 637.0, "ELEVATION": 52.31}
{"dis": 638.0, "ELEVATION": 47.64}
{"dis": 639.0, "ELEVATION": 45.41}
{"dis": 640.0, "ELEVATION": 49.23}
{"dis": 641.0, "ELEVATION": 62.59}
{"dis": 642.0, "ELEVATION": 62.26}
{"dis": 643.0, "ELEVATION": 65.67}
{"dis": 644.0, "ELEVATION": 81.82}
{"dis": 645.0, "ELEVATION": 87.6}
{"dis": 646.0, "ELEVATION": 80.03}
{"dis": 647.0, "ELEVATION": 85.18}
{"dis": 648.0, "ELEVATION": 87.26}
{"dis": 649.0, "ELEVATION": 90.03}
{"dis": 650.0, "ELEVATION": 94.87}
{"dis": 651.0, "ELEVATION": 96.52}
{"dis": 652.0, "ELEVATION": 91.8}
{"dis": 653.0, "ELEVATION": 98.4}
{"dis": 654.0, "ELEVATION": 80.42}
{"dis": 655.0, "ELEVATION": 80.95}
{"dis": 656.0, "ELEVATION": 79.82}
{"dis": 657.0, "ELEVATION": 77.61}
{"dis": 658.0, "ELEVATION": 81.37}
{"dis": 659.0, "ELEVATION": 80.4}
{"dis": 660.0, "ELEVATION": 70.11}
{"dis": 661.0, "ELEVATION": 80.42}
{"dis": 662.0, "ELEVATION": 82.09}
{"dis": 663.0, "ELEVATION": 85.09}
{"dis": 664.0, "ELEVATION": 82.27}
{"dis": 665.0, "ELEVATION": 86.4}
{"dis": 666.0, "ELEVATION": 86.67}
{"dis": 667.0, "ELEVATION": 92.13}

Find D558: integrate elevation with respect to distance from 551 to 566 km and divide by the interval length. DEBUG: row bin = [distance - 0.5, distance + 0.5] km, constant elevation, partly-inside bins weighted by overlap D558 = 77.8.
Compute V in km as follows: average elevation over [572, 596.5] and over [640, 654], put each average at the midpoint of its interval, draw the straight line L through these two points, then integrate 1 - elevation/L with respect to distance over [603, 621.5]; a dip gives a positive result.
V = -4.4 km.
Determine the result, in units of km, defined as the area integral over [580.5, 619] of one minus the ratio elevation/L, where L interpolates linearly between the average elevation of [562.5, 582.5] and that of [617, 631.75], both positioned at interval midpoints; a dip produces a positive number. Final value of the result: -2.1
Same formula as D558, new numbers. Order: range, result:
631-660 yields 78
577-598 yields 94.1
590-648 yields 96.8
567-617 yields 99.2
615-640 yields 94.5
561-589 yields 88.1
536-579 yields 78.9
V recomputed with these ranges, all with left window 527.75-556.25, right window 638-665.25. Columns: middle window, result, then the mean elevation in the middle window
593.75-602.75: -3.5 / 106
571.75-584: -2.4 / 89.6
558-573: -1.7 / 82.7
